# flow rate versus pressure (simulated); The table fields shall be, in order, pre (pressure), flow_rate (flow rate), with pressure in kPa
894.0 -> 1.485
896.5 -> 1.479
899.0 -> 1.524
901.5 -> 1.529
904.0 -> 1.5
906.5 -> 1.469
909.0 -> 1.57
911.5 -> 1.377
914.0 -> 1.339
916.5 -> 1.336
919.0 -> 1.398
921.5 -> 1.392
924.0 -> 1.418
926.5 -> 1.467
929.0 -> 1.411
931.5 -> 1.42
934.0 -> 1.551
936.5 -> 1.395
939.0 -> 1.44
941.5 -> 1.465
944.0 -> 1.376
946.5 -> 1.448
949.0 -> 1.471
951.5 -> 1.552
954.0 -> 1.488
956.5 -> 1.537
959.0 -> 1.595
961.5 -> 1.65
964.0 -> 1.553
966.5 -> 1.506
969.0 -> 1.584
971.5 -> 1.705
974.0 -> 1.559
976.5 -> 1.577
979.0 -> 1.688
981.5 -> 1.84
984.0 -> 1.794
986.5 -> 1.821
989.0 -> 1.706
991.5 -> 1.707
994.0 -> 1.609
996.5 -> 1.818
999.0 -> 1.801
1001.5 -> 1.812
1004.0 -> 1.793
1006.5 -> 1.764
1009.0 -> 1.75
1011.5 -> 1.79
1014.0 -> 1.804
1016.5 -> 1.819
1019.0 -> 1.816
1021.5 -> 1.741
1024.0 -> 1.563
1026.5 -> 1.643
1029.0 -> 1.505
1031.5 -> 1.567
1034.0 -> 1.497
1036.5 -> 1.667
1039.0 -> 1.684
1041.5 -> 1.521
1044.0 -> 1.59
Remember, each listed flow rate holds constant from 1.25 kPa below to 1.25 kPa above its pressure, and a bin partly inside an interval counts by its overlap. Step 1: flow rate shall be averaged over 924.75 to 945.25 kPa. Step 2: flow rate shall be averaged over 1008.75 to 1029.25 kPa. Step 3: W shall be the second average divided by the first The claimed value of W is 1.20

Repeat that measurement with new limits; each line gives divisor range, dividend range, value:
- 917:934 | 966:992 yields 1.18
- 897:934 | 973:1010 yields 1.20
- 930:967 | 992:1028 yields 1.17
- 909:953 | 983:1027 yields 1.23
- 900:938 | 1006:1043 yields 1.16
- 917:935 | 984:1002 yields 1.23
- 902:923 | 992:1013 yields 1.24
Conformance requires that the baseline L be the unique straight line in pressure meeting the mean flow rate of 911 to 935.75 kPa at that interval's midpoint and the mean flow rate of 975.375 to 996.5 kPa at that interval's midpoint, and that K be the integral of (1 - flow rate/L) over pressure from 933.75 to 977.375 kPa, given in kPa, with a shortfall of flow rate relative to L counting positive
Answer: 1.3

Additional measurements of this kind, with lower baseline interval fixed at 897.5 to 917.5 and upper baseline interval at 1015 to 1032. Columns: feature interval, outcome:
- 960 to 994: -1.7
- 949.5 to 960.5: 0.0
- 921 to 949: 1.3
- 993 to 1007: -1.2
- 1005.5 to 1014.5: -0.7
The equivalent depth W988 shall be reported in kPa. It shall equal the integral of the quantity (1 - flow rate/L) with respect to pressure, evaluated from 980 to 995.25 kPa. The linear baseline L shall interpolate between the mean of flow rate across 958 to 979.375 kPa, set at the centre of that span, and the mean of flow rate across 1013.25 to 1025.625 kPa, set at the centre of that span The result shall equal -0.9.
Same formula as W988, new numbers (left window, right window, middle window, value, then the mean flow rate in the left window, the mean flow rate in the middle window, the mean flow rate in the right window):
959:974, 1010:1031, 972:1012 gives -2.18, 1.6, 1.74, 1.71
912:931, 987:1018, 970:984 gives -0.28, 1.39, 1.68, 1.77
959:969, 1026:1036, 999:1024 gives -3.47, 1.57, 1.78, 1.55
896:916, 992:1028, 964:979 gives 0.49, 1.47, 1.59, 1.75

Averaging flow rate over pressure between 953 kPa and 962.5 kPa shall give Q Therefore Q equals 1.57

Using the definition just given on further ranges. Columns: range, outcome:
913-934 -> 1.41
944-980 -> 1.56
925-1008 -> 1.6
